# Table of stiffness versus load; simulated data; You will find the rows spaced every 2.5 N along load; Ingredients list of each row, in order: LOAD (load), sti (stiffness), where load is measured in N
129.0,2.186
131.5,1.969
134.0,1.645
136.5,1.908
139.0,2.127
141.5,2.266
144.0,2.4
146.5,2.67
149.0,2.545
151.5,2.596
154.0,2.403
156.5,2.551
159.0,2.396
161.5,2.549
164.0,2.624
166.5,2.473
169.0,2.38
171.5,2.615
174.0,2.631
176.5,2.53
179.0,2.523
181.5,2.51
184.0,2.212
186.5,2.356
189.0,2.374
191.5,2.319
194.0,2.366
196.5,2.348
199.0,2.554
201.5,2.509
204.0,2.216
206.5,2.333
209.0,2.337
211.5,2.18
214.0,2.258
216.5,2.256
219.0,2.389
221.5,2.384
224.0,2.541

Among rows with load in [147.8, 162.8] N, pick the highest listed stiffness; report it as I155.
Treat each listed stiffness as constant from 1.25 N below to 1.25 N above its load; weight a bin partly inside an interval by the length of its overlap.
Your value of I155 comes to 2.596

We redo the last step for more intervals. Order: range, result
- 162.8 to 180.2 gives 2.631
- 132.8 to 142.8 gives 2.266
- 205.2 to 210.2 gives 2.337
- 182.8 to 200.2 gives 2.554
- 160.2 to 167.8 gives 2.624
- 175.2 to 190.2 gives 2.53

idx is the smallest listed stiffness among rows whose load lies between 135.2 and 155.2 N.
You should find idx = 1.908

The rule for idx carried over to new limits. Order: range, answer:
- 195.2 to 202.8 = 2.348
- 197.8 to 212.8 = 2.18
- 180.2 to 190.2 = 2.212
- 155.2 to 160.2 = 2.396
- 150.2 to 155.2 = 2.403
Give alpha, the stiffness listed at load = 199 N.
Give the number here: 2.554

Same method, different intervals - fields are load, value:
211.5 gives 2.18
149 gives 2.545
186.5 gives 2.356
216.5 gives 2.256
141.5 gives 2.266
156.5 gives 2.551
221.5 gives 2.384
